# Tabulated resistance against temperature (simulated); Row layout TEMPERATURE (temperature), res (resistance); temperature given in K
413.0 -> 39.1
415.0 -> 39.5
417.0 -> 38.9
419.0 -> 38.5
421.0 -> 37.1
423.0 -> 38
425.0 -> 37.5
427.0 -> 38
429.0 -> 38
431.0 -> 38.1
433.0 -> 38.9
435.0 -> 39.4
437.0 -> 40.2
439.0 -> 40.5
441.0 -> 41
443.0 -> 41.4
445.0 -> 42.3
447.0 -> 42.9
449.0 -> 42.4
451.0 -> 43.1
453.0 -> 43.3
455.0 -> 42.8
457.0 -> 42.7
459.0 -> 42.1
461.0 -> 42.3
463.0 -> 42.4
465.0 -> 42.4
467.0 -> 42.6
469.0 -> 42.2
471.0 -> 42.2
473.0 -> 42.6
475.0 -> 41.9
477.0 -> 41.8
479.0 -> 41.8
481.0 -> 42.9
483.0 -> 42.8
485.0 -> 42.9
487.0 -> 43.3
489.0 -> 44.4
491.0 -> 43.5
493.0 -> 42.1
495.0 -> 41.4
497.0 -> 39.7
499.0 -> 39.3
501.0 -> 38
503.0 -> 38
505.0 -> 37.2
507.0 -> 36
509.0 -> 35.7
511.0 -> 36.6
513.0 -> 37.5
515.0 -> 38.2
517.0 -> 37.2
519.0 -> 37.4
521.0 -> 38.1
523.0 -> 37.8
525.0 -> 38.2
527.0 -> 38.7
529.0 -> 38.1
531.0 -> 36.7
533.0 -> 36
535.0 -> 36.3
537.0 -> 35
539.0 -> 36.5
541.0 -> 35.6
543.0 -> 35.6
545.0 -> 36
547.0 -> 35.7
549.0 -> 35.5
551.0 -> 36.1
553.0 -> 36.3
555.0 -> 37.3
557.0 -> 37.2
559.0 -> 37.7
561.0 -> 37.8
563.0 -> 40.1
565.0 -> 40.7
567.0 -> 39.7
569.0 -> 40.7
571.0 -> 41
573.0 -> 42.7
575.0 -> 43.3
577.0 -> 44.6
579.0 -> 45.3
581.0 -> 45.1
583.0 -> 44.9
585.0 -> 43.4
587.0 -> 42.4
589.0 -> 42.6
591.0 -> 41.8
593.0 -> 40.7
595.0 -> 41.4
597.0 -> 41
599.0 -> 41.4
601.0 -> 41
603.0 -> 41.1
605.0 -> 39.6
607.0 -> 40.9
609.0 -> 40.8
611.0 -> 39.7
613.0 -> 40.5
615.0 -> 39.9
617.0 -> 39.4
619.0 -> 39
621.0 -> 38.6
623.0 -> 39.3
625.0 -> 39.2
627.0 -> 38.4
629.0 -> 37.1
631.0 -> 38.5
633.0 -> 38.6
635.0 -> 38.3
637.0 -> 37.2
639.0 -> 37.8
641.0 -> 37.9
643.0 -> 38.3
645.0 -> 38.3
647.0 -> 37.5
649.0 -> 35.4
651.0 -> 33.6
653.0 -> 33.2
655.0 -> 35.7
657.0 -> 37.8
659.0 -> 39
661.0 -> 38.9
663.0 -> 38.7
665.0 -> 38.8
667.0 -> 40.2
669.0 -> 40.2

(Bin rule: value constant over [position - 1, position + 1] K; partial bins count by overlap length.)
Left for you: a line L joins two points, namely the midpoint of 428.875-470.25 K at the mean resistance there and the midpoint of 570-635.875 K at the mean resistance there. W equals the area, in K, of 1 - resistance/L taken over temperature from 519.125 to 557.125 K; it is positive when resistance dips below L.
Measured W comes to 4.2 K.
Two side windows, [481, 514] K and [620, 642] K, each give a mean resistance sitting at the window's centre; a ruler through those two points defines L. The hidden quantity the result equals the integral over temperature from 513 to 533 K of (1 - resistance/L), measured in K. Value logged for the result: 1.0 K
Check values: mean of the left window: 40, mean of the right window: 38.3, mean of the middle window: 37.7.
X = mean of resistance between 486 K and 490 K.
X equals 43.8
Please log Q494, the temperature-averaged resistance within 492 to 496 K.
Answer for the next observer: 41.8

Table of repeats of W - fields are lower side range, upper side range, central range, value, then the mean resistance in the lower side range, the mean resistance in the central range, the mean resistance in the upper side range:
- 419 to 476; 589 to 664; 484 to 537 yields 2.0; 41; 38.7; 38.8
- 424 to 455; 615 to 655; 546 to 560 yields 0.8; 40.5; 36.5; 37.7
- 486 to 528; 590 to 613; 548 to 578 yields 0.5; 39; 39.4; 40.8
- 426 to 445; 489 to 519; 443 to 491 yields -4.1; 39.6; 42.6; 38.8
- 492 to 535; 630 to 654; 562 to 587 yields -3.4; 38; 42.6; 37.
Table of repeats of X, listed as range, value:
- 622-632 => 38.5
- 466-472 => 42.3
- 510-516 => 37.4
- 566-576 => 41.5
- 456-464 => 42.4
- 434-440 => 40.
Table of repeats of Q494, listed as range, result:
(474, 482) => 42.1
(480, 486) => 42.9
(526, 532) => 37.8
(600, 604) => 41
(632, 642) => 38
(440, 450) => 42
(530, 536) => 36.3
